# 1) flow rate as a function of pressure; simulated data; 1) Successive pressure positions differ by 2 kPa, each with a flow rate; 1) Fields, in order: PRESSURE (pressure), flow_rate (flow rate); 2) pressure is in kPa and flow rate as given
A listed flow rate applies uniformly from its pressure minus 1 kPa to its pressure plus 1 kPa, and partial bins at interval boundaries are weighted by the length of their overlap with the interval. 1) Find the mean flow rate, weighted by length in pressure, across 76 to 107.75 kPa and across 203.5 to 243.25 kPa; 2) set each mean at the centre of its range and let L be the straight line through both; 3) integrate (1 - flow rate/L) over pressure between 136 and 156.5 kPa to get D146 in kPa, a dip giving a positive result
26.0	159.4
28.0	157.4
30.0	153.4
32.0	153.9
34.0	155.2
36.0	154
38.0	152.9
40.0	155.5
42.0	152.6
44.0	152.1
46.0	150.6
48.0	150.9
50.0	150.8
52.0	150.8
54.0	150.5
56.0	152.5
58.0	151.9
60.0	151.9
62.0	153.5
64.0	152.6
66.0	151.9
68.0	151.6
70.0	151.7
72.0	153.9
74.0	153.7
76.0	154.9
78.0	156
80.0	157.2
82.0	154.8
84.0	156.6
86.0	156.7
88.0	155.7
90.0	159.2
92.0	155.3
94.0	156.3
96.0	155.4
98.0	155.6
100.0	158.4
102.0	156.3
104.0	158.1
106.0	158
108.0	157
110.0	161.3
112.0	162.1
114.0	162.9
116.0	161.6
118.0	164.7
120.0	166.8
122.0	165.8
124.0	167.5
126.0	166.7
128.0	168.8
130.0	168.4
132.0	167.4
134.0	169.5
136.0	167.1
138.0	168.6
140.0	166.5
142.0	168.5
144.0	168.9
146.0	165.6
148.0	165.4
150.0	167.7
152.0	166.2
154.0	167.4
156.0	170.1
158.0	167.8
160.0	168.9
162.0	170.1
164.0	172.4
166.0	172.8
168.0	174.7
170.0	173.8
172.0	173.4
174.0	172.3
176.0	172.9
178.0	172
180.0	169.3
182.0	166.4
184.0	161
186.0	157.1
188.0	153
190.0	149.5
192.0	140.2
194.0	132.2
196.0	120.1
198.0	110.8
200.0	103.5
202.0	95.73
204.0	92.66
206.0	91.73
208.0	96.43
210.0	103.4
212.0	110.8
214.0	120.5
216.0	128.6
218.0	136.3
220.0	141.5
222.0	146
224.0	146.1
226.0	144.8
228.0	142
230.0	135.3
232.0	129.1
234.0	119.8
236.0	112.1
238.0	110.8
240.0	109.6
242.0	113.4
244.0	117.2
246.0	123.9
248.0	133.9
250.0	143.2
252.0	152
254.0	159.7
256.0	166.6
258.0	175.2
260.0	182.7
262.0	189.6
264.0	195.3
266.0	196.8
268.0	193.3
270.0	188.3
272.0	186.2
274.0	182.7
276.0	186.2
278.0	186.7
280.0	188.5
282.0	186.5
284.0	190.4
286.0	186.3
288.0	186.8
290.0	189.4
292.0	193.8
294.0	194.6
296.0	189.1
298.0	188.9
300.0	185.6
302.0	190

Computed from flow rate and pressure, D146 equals -3.6 kPa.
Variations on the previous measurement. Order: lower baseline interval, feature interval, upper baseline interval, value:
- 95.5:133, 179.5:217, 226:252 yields 3.37 kPa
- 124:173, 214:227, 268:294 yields 2.93 kPa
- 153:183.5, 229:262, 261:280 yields 8.37 kPa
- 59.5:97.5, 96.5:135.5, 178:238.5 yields -4.11 kPa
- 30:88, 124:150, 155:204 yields -2.38 kPa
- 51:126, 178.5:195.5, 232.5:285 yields 0.65 kPa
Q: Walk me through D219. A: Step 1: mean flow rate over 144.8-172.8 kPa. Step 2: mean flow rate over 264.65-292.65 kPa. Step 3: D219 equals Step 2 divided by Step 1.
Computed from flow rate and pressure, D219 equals 1.11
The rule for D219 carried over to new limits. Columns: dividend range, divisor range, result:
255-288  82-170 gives 1.13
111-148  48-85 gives 1.09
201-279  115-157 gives 0.86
